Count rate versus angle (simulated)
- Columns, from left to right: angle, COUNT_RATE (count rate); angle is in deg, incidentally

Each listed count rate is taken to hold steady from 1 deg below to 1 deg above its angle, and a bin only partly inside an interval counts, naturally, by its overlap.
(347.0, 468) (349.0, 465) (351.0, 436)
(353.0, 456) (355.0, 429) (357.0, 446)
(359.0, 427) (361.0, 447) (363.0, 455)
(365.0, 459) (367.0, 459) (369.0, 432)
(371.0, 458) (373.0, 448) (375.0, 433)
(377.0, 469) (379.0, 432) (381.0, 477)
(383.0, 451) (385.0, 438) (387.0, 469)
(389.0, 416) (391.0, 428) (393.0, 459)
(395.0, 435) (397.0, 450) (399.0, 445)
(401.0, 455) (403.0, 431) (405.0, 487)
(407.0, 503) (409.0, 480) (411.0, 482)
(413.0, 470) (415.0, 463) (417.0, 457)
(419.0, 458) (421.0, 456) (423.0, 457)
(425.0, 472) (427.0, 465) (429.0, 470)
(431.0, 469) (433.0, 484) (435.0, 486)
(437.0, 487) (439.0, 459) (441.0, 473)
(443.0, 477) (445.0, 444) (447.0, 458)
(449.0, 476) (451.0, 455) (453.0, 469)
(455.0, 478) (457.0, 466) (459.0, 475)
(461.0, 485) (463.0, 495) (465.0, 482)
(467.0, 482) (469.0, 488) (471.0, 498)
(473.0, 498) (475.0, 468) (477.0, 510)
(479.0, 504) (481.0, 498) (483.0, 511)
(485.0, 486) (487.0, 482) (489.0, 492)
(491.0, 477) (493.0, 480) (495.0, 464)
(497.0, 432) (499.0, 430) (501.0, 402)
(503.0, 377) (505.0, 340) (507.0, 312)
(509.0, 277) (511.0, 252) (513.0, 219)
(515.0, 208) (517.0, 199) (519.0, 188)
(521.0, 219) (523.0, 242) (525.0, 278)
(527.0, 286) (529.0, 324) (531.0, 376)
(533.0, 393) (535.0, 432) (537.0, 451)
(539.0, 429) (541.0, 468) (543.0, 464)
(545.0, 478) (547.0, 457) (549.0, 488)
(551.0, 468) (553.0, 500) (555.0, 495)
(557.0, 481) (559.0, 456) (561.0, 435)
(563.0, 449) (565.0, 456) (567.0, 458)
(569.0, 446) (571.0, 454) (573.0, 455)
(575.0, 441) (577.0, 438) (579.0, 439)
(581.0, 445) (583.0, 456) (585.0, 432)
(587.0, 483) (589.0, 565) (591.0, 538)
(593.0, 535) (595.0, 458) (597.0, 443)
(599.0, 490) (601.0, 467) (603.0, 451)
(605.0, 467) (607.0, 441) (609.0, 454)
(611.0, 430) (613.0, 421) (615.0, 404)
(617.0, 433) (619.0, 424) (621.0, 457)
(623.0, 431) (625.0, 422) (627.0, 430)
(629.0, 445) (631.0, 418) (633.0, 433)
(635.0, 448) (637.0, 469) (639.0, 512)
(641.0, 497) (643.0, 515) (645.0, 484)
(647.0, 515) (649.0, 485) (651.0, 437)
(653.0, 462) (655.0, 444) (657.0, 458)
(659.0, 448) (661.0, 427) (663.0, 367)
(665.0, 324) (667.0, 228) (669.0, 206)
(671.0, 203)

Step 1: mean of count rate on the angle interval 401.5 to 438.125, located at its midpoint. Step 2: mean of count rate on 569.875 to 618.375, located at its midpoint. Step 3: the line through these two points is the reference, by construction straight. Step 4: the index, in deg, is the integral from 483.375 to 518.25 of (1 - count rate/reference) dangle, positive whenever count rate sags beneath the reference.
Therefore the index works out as 6.9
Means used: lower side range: 471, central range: 373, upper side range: 460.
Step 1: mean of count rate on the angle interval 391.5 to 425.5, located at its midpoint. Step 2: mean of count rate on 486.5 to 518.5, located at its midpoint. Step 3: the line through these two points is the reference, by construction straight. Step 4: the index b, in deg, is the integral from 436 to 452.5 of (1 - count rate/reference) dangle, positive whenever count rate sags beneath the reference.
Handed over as -1.68 deg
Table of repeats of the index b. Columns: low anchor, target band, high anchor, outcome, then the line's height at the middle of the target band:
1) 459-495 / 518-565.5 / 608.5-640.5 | 6.4 deg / 468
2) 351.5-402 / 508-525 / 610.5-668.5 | 8.2 deg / 440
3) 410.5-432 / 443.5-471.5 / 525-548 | -1.7 deg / 447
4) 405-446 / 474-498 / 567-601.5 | -0.7 deg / 470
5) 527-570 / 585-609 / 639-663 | -1.4 deg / 455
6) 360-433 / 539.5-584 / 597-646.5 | -0.6 deg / 453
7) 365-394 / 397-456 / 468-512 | -3.0 deg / 445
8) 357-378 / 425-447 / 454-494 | 0.1 deg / 474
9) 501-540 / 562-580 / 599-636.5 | -3.5 deg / 376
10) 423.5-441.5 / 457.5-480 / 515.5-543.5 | -3.6 deg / 422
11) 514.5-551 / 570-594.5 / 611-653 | -4.0 deg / 406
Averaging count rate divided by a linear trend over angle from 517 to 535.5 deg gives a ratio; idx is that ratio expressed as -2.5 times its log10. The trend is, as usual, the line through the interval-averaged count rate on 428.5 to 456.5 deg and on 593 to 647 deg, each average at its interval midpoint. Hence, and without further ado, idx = 0.49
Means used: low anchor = 470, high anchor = 454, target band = 295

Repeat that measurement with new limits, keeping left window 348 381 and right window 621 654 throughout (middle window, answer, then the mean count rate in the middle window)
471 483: -0.099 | 497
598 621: 0.040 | 444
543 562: -0.034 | 473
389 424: -0.020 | 459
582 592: -0.080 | 495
